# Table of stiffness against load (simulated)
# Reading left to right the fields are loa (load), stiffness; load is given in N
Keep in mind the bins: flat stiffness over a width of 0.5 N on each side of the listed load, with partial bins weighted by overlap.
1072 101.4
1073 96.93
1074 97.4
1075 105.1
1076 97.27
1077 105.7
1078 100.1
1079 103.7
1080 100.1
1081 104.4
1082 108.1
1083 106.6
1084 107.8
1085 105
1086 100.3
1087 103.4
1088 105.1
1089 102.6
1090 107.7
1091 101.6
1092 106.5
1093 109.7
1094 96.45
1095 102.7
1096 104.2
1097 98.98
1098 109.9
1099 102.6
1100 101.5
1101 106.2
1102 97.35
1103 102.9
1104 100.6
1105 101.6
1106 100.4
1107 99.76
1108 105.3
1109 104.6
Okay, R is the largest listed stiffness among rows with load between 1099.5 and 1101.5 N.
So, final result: 106.2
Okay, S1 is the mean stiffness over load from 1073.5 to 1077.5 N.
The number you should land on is 101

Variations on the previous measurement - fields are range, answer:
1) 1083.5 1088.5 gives 104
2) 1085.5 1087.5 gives 102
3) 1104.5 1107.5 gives 101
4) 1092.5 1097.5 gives 102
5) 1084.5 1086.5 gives 103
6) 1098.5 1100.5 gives 102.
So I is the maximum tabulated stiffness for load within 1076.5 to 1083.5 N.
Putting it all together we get 108.1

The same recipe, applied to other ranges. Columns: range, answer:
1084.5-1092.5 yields 107.7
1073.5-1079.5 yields 105.7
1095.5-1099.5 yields 109.9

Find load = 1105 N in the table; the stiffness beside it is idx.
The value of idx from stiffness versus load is 101.6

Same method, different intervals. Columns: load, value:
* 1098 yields 109.9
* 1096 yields 104.2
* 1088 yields 105.1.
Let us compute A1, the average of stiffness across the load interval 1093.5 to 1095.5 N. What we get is 99.6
